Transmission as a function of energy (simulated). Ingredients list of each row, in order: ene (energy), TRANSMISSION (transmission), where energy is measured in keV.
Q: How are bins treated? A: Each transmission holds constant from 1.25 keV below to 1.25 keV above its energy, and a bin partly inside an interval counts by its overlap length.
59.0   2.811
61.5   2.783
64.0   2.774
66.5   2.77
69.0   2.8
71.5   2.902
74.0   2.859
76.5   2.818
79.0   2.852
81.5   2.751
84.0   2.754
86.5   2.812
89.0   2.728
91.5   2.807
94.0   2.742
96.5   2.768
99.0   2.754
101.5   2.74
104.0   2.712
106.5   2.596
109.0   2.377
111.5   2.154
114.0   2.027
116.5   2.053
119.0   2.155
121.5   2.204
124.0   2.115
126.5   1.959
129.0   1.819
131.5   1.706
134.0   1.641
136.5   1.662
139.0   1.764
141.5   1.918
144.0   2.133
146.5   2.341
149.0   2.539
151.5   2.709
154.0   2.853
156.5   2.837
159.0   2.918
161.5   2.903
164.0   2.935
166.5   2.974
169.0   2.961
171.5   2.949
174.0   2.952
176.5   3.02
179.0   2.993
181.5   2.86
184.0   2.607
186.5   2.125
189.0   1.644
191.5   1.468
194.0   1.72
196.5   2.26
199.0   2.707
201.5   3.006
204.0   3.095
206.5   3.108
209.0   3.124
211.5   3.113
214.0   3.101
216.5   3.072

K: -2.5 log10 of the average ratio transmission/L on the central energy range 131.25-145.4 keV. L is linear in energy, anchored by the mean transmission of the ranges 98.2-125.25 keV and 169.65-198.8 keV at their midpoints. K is 0.29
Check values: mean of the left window 2.35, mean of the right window 2.44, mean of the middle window 1.82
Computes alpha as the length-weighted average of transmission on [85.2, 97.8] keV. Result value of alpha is 2.77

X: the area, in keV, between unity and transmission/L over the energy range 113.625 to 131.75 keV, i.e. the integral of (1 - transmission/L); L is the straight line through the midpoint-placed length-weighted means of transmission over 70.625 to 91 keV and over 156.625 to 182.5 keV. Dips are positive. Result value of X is 5.4 keV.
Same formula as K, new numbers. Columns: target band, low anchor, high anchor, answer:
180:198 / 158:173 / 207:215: 0.39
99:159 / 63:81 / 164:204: 0.20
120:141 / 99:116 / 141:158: 0.31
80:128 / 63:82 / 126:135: -0.11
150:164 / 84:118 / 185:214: -0.13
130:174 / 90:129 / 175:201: -0.04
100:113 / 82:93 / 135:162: 0.06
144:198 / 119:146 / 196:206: -0.08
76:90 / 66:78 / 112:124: -0.05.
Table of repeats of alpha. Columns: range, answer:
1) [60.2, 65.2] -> 2.78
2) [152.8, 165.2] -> 2.89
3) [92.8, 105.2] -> 2.74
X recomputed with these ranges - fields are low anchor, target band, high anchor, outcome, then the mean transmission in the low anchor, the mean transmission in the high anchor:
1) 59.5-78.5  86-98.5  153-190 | 0.17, 2.82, 2.78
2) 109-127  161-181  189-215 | -4.32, 2.12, 2.62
